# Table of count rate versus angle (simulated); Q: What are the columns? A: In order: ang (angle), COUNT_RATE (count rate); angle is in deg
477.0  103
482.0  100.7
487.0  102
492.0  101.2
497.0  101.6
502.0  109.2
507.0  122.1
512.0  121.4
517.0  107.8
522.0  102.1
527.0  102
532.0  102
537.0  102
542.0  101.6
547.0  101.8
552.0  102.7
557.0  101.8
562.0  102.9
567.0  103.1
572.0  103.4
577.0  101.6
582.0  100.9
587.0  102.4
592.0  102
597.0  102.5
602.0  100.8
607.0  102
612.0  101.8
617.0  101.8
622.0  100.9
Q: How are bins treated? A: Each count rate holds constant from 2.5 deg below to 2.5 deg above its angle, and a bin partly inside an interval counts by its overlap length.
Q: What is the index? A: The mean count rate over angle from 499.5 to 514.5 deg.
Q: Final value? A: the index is 118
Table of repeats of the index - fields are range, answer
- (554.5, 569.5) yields 103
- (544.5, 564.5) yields 102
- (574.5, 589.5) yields 102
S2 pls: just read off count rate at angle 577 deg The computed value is 101.6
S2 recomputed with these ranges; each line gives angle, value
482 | 100.7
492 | 101.2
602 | 100.8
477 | 103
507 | 122.1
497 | 101.6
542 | 101.6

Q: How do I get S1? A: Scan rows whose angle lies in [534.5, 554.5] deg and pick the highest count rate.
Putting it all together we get 102.7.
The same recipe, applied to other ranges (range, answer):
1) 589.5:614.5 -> 102.5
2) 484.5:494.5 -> 102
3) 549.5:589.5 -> 103.4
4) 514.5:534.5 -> 107.8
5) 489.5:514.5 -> 122.1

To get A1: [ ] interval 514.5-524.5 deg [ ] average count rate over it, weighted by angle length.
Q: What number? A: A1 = 105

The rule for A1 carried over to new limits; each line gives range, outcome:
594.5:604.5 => 102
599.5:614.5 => 102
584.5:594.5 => 102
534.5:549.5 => 102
